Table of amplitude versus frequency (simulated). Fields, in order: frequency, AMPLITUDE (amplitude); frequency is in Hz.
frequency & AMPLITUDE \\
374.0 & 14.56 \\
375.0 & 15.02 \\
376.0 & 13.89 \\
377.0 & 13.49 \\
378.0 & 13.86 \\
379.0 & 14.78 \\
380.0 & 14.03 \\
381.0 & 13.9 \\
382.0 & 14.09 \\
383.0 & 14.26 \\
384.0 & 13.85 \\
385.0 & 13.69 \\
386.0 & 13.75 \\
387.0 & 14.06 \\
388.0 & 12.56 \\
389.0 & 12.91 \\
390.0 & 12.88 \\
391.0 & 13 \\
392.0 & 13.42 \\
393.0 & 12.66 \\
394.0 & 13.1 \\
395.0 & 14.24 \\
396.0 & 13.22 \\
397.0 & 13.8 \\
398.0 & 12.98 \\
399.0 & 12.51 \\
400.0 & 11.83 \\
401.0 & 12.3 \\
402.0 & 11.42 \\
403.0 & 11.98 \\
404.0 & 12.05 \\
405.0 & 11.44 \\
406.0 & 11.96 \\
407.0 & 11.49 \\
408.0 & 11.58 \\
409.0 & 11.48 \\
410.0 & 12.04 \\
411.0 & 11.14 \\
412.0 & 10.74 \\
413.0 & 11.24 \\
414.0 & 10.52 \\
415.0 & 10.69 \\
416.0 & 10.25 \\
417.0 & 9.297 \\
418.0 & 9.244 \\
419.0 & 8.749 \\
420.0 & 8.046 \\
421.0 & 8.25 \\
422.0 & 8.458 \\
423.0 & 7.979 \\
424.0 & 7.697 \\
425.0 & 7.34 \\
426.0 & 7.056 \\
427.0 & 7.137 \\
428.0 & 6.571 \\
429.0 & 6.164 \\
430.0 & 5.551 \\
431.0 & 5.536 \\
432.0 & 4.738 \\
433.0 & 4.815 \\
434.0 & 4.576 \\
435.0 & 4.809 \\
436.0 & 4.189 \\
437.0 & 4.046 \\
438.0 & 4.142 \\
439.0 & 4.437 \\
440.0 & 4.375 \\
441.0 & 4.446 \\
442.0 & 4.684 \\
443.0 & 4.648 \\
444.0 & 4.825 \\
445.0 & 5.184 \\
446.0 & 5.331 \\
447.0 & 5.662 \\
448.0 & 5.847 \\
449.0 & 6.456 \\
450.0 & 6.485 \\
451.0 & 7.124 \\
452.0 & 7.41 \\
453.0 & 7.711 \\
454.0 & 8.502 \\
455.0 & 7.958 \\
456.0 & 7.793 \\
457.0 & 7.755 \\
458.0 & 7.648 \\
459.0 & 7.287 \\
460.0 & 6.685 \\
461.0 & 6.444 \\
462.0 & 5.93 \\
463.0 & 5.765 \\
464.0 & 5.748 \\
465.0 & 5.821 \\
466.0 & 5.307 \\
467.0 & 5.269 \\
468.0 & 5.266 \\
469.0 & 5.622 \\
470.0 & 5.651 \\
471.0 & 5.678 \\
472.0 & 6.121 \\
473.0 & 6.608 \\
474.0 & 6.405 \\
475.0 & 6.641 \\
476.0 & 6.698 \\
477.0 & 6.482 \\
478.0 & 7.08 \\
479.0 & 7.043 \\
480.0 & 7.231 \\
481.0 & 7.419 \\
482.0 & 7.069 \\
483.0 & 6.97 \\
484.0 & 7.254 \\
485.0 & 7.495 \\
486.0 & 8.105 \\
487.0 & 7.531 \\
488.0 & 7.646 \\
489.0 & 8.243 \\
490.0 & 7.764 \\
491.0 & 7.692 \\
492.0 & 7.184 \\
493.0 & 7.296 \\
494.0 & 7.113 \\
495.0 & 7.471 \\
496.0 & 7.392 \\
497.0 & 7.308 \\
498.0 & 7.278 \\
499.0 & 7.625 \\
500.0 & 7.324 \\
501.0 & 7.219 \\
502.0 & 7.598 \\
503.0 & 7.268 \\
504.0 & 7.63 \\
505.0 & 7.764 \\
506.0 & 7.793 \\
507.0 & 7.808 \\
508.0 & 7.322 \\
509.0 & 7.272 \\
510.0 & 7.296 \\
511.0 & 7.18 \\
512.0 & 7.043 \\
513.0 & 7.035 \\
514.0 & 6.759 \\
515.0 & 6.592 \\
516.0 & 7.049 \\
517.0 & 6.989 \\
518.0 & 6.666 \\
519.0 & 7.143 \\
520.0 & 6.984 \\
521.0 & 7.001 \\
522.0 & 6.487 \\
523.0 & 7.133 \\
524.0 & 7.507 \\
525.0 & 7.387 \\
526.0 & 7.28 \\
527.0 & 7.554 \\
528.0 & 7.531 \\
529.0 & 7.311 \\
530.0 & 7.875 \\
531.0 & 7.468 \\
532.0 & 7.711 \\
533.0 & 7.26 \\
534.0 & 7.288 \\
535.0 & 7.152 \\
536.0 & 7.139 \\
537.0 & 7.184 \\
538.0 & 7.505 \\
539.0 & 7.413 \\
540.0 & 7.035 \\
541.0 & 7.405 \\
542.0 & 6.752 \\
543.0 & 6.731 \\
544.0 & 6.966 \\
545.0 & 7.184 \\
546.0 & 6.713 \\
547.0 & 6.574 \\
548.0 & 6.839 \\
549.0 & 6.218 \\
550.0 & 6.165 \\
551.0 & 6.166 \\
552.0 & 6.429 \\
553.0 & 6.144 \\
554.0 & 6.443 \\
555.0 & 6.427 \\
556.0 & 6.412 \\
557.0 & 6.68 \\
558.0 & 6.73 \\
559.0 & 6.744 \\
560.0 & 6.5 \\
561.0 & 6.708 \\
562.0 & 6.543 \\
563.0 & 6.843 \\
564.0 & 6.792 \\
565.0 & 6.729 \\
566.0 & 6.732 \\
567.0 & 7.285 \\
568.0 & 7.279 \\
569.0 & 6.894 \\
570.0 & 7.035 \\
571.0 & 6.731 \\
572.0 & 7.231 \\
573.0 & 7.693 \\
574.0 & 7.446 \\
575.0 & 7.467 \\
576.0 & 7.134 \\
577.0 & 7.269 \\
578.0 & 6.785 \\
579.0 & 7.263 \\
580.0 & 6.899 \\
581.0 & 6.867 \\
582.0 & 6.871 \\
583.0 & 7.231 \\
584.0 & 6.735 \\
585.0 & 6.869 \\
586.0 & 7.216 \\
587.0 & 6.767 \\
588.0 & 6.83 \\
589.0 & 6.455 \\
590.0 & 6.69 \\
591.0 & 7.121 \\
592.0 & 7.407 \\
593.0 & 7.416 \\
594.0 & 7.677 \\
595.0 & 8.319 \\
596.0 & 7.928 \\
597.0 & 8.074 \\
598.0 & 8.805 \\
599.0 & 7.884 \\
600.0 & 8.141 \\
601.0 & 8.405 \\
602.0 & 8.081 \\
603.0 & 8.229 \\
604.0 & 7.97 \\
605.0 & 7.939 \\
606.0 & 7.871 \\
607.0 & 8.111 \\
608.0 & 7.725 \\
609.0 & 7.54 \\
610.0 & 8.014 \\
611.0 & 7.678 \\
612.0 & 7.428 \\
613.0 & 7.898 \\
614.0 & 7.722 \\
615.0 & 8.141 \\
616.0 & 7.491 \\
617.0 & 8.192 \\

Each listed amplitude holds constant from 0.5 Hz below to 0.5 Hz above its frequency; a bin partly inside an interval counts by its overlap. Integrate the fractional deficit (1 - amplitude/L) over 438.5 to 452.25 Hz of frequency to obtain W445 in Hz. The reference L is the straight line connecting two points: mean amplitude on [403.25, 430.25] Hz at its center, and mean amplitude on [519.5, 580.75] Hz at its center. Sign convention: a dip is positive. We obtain 5.3 Hz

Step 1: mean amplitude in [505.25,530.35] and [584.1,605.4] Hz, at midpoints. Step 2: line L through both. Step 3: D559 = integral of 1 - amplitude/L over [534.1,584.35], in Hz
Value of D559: 3.6 Hz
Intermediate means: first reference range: 7.2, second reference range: 7.61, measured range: 6.89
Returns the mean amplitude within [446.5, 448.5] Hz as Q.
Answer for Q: 5.75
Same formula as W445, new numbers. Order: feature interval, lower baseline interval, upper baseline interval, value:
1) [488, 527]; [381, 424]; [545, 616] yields 7.6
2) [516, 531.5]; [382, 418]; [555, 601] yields 2.6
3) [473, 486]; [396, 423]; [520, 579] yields 2.8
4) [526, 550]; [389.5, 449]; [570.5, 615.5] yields 2.3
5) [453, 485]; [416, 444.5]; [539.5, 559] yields -1.5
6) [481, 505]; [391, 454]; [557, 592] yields 1.1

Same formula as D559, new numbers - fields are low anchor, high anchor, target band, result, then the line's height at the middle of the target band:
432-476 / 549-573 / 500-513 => -2.3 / 6.28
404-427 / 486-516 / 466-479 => 3.3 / 8.21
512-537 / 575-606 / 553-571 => 1.5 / 7.33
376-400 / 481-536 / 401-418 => 1.7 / 12.4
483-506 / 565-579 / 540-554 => 1.2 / 7.26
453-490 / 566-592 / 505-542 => -1.7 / 6.92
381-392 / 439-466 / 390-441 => 6.4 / 10.3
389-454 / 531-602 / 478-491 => 0.8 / 7.99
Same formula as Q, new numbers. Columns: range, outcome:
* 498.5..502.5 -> 7.44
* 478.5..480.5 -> 7.14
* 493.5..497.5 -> 7.32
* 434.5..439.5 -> 4.32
